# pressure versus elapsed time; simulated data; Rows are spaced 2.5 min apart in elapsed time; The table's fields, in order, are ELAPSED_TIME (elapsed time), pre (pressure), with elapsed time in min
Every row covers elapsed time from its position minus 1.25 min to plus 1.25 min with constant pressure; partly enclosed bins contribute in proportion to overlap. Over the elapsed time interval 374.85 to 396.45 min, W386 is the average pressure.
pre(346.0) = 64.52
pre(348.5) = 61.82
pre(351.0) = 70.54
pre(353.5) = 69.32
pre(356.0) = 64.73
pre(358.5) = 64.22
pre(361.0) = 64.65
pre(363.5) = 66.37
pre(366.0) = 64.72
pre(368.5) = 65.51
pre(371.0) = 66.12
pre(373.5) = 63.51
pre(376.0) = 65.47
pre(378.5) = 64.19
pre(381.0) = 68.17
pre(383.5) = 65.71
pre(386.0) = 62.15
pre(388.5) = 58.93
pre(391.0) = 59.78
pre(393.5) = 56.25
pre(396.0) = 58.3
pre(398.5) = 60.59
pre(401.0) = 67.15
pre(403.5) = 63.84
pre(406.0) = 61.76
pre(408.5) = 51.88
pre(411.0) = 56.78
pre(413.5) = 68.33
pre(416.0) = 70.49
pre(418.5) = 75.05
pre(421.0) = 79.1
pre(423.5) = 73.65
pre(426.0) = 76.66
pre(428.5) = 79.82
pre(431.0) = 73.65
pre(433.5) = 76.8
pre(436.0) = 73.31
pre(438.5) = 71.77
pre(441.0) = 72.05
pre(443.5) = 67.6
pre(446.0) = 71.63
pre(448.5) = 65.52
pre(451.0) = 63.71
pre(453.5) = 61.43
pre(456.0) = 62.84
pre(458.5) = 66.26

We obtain 62.2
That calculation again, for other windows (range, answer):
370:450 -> 67.1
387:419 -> 61.9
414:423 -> 74.2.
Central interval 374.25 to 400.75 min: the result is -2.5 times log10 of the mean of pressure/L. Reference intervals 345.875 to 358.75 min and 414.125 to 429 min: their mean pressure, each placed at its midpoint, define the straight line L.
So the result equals 0.14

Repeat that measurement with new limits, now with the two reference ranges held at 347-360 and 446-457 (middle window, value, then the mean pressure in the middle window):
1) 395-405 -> 0.046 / 62.6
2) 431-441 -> -0.143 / 73.7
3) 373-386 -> 0.007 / 65.2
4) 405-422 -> -0.018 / 66.1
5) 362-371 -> 0.004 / 65.6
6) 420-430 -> -0.190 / 77.2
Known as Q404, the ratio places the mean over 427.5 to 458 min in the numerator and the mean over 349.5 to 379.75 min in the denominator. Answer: 1.1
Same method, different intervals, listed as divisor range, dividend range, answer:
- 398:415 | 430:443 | 1.19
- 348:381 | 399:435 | 1.06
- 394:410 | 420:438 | 1.26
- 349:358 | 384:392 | 0.90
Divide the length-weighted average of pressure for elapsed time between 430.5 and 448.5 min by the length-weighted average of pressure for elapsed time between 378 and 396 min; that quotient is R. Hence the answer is 1.16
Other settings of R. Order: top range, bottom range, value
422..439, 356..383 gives 1.15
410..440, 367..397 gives 1.16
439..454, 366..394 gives 1.06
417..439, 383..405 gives 1.23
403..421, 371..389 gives 1.01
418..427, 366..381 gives 1.17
